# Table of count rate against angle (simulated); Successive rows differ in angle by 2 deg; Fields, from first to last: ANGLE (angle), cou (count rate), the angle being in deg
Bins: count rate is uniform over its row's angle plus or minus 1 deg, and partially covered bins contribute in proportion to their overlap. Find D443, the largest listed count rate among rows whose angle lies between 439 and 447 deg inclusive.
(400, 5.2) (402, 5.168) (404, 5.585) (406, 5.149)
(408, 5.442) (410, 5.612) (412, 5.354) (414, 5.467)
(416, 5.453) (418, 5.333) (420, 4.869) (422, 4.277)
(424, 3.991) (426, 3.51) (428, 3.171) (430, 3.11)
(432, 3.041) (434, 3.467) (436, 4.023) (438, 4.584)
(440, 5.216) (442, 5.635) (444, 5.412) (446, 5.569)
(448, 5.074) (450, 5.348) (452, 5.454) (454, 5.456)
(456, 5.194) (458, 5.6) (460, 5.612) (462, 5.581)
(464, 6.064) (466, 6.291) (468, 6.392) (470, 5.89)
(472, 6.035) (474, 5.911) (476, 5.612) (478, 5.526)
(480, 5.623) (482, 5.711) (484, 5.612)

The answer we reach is 5.635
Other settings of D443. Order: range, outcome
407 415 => 5.612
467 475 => 6.392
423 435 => 3.991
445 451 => 5.569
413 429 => 5.467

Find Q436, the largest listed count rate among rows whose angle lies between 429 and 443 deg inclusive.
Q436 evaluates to 5.635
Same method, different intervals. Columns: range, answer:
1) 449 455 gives 5.456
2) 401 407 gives 5.585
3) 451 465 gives 6.064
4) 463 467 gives 6.291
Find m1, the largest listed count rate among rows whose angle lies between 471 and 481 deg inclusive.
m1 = 6.035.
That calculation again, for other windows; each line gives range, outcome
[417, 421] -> 5.333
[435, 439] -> 4.584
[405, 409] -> 5.442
